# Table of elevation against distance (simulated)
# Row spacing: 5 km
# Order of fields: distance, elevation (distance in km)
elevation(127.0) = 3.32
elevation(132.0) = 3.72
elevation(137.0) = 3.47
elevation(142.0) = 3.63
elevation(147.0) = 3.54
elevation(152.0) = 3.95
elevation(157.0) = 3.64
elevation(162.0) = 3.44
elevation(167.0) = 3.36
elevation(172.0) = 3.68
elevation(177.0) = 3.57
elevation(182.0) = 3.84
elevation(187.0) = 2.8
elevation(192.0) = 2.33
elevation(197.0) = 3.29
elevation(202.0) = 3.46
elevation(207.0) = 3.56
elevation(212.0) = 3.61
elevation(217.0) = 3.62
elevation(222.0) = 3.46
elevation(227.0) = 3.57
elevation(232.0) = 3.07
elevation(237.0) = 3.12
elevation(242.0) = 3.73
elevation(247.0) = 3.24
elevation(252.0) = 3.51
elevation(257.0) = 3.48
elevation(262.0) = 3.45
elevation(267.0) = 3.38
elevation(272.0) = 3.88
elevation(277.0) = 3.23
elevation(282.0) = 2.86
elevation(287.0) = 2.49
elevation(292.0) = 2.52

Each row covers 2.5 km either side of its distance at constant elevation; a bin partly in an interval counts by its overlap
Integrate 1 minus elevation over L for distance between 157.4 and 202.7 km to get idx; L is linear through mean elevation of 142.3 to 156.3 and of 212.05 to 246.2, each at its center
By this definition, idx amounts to 3.6 km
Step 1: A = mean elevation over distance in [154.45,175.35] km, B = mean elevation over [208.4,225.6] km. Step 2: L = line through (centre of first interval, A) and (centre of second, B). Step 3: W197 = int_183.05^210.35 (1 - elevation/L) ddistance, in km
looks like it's 3.1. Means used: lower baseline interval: 3.53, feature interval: 3.14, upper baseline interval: 3.56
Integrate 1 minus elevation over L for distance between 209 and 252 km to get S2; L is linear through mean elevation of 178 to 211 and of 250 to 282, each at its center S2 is -1.2 km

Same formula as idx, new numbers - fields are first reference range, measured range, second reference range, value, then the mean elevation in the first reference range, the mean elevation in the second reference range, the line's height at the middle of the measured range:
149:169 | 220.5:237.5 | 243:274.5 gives 1.0 km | 3.6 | 3.5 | 3.53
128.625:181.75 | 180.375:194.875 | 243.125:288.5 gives 2.4 km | 3.61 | 3.31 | 3.52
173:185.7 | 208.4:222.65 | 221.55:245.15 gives -0.5 km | 3.62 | 3.38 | 3.46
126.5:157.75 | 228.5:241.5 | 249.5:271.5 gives 1.1 km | 3.63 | 3.49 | 3.52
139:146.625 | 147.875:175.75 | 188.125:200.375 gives -2.4 km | 3.59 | 2.86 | 3.32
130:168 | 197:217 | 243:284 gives -0.1 km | 3.6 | 3.4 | 3.5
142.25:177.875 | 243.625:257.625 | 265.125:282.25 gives 0.1 km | 3.6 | 3.4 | 3.44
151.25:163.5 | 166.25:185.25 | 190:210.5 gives -0.8 km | 3.66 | 3.2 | 3.46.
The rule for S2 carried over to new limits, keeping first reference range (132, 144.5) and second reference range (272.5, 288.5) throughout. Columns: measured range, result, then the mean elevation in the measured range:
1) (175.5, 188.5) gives -0.1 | 3.44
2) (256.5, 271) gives -1.9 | 3.48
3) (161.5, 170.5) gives 0.1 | 3.42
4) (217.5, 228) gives -0.9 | 3.53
